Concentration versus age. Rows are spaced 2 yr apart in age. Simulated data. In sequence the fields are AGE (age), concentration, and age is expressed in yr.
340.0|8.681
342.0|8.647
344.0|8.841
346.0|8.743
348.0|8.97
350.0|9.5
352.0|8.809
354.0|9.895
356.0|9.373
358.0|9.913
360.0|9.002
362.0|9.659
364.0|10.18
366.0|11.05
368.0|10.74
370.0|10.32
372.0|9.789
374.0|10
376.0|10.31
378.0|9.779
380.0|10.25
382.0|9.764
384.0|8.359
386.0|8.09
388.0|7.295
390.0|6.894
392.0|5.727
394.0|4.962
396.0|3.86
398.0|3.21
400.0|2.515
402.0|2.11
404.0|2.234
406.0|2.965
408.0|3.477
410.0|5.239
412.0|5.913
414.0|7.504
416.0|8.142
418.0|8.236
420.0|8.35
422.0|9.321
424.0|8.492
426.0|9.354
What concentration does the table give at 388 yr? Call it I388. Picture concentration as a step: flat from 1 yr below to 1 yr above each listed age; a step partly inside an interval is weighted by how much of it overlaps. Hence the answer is 7.295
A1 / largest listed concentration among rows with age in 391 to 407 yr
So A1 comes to 5.727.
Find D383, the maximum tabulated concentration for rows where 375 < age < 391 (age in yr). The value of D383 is 10.31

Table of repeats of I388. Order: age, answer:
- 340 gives 8.681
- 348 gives 8.97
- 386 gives 8.09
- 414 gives 7.504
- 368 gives 10.74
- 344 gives 8.841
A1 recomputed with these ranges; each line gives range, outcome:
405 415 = 7.504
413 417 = 8.142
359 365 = 10.18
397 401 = 3.21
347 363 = 9.913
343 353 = 9.5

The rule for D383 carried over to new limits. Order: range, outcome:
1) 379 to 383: 10.25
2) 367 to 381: 10.74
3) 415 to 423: 9.321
